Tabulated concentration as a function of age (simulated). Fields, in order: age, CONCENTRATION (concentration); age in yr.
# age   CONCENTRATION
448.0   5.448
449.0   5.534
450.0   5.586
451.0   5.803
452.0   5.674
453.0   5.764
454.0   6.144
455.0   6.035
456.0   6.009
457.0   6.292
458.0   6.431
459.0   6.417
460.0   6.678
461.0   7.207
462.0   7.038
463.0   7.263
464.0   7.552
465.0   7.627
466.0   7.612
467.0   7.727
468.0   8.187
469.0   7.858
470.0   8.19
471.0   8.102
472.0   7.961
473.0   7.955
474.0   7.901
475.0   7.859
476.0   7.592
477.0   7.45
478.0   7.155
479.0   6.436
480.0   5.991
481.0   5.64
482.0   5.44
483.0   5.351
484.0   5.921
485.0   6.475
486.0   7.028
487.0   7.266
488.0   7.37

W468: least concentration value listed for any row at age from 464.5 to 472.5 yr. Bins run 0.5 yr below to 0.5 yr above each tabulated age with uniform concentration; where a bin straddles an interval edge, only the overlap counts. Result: 7.612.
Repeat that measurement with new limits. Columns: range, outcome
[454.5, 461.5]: 6.009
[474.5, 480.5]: 5.991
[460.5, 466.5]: 7.038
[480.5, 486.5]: 5.351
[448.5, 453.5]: 5.534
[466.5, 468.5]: 7.727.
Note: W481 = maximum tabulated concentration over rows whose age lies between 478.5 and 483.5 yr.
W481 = 6.436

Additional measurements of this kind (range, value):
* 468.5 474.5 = 8.19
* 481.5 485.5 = 6.475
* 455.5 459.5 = 6.431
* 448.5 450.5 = 5.586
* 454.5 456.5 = 6.035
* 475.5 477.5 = 7.592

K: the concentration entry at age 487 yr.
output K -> 7.266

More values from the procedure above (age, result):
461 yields 7.207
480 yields 5.991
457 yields 6.292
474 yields 7.901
